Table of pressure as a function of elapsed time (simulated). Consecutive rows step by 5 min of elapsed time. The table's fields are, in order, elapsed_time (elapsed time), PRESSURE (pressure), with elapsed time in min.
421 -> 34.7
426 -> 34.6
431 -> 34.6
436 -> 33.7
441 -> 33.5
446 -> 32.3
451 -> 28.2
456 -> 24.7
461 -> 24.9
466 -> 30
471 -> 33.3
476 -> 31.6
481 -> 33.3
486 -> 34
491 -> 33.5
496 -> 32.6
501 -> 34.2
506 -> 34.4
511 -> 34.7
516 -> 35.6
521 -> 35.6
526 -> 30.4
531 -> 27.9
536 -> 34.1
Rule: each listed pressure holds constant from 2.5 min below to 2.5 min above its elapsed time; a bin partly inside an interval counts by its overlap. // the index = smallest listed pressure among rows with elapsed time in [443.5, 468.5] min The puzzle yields 24.7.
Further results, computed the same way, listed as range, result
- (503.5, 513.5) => 34.4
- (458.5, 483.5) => 24.9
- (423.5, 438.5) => 33.7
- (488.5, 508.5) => 32.6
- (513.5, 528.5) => 30.4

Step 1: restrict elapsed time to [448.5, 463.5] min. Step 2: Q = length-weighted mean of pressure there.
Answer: 25.9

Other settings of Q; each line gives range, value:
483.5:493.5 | 33.8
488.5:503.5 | 33.4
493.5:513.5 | 34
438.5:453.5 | 31.3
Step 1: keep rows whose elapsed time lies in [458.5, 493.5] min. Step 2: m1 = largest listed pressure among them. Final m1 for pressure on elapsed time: 34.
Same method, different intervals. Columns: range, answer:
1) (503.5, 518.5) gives 35.6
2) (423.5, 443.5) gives 34.6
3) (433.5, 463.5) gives 33.7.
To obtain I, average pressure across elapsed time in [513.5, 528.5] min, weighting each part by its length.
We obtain 33.9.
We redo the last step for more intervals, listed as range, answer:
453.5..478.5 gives 28.9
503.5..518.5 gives 34.9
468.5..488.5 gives 33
